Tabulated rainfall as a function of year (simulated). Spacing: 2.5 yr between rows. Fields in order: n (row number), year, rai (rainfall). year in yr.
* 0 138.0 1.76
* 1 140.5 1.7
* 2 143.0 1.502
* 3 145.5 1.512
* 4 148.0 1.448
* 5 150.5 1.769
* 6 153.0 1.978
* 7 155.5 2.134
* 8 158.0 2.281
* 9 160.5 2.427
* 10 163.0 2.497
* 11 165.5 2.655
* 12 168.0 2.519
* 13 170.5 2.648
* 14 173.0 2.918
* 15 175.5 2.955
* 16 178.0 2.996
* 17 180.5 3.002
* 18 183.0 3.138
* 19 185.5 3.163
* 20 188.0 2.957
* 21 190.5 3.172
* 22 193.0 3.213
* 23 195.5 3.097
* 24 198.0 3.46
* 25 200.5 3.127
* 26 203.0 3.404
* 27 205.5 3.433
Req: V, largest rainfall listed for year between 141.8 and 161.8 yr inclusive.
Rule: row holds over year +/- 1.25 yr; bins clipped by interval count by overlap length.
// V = 2.427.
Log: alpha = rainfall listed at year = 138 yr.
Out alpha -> 1.76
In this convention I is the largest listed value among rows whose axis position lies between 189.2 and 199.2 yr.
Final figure 3.46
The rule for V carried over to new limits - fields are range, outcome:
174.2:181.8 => 3.002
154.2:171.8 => 2.655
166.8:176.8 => 2.955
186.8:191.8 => 3.172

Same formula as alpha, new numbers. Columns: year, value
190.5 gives 3.172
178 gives 2.996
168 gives 2.519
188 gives 2.957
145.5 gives 1.512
